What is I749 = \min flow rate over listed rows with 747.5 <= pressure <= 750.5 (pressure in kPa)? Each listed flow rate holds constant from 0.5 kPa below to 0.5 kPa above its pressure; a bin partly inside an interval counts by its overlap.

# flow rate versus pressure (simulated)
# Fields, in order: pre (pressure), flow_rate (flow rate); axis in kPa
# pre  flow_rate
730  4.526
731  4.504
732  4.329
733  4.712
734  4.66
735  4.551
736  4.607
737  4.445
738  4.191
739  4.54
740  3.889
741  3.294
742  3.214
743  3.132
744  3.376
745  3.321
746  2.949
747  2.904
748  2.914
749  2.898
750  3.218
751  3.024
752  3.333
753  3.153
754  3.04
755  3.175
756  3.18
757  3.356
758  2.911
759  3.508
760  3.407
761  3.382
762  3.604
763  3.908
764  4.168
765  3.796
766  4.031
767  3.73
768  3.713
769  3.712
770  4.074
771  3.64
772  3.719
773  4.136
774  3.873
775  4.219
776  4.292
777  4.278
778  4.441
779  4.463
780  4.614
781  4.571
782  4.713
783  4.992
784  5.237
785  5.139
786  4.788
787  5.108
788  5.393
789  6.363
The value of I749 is 2.898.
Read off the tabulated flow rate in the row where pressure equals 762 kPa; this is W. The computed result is 3.604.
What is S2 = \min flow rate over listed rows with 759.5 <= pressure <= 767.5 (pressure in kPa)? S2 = 3.382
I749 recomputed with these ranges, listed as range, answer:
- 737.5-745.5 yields 3.132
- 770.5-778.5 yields 3.64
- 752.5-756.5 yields 3.04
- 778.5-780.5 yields 4.463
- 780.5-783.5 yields 4.571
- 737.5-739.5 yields 4.191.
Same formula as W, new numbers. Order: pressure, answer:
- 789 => 6.363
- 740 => 3.889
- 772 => 3.719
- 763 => 3.908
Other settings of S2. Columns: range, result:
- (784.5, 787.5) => 4.788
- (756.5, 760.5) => 2.911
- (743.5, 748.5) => 2.904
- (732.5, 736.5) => 4.551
